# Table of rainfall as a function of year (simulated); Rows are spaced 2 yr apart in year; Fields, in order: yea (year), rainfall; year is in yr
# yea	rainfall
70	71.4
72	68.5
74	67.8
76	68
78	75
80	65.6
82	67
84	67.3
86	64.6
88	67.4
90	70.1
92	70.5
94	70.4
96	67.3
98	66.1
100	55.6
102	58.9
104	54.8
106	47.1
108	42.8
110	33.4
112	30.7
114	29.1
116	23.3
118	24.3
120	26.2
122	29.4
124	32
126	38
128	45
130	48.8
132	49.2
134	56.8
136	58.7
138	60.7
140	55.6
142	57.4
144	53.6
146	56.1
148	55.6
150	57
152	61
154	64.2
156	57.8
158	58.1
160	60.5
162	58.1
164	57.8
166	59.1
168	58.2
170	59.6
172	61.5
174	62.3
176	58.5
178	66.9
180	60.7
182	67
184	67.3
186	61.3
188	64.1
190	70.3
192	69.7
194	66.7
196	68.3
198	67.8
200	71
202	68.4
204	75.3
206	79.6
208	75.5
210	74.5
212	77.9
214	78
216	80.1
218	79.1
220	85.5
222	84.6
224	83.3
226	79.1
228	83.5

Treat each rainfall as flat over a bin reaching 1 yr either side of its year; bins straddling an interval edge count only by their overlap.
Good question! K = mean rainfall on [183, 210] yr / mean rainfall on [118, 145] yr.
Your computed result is 1.51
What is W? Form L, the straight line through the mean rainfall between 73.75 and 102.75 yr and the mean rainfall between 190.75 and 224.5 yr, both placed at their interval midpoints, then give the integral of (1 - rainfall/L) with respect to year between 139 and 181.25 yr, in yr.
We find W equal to 7.6 yr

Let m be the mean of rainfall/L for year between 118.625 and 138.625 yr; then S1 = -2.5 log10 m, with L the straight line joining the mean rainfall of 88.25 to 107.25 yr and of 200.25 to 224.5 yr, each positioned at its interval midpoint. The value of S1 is 0.457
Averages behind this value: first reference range 62.3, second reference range 78.2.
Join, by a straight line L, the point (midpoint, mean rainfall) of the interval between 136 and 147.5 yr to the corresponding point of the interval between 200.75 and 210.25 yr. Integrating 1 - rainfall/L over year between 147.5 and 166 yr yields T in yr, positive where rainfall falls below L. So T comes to 0.6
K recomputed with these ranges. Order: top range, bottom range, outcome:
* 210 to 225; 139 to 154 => 1.41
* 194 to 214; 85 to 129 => 1.54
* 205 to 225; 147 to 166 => 1.35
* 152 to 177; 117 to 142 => 1.35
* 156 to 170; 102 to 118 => 1.55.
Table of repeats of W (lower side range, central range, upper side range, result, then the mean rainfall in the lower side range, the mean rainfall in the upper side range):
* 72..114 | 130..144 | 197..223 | 2.2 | 60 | 76.7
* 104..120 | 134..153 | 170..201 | -4.0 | 33.9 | 65.4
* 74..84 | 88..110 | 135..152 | 1.9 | 68.6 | 57.1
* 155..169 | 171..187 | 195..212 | 0.3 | 58.5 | 72.9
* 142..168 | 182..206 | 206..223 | 1.2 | 58.2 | 79.4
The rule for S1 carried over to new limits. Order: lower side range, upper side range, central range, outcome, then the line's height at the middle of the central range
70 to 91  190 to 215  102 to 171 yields 0.394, 70.3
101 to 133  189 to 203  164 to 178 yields -0.018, 59.2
